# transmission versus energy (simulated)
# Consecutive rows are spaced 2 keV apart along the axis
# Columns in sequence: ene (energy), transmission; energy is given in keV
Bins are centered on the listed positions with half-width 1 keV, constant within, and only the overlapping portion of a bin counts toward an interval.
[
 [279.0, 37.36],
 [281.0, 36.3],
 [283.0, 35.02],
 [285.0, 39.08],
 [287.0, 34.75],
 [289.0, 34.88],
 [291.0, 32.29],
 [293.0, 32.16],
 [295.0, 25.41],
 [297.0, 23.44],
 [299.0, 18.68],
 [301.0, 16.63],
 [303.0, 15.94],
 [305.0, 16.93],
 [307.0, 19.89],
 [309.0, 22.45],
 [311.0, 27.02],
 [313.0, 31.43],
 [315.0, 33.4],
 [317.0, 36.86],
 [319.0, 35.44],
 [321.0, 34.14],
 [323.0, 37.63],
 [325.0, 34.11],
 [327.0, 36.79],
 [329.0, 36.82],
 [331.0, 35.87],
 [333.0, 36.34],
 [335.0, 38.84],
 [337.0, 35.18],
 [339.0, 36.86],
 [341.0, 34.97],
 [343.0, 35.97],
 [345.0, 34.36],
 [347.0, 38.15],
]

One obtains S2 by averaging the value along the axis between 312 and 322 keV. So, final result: 34.3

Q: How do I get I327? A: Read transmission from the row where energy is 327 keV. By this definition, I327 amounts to 36.79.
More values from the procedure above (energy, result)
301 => 16.63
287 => 34.75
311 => 27.02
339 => 36.86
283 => 35.02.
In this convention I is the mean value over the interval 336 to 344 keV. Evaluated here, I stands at 35.7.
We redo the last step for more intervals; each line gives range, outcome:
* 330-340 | 36.6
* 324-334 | 36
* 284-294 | 34.6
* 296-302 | 19.6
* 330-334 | 36.1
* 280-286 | 36.8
